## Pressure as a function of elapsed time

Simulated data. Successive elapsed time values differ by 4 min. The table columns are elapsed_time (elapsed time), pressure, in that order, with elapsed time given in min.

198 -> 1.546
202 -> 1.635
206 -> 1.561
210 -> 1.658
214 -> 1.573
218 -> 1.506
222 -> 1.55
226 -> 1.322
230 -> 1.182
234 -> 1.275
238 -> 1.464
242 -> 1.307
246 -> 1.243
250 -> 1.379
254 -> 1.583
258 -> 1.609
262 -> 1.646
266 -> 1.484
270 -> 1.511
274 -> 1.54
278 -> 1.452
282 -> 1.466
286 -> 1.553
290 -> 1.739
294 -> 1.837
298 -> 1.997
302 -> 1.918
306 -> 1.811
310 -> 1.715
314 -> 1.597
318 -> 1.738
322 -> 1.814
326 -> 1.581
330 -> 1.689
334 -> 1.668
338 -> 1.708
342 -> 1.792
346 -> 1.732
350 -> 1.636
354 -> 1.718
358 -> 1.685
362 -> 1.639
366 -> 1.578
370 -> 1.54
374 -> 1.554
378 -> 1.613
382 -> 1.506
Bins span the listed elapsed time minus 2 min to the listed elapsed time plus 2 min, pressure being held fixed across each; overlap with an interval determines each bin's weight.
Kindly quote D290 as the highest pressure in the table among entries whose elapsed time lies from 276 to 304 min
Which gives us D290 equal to 1.997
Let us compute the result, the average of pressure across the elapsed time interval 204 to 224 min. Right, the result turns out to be 1.57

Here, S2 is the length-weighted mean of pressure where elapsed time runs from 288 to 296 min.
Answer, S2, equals 1.79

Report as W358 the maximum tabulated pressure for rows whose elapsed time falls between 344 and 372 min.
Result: 1.732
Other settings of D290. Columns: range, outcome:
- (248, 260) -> 1.609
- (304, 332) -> 1.814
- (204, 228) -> 1.658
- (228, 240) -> 1.464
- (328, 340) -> 1.708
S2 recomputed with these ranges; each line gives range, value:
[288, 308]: 1.86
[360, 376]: 1.58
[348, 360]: 1.68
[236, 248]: 1.34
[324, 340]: 1.66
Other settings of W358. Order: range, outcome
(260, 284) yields 1.646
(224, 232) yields 1.322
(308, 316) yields 1.715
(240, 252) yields 1.379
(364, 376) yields 1.578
